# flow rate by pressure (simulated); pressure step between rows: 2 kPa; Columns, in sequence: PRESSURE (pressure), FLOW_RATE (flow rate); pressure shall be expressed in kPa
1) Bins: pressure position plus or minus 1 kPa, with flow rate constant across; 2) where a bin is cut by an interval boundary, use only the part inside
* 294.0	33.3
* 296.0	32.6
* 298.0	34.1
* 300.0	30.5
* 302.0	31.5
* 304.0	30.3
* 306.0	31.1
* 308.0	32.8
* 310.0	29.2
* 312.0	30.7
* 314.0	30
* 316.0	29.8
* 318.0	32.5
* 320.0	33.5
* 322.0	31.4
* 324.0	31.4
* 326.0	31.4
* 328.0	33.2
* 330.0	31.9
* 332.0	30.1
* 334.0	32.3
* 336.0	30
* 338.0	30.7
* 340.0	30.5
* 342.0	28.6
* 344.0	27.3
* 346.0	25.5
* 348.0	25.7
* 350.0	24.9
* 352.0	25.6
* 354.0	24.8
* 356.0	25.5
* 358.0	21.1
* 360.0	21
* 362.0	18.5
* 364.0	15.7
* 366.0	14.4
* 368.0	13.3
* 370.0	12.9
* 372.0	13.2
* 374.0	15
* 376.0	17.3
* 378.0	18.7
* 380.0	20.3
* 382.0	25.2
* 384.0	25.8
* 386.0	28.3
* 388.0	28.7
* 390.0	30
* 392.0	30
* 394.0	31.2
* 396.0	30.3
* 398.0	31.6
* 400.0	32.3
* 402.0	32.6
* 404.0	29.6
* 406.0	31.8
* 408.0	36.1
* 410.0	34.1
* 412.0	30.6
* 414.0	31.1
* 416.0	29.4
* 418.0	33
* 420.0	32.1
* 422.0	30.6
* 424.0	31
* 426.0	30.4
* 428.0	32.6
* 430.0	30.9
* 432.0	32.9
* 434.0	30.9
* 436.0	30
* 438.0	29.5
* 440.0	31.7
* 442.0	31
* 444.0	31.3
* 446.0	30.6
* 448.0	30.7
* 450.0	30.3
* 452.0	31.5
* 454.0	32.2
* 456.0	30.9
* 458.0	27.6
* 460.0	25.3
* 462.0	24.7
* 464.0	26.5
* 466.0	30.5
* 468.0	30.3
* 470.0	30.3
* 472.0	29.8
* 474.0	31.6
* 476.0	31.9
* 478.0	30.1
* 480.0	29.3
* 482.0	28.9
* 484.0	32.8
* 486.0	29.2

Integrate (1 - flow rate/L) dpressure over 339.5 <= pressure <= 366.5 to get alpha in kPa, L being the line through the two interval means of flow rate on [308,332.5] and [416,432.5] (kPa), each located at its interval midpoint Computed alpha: 6.75 kPa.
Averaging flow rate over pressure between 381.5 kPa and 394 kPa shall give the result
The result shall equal 28.4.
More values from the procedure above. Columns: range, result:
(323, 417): 26.4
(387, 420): 31.4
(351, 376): 18.4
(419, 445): 31.1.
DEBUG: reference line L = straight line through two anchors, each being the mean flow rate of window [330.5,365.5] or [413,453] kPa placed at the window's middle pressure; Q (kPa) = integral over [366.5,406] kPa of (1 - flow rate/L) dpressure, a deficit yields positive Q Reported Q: 5.2 kPa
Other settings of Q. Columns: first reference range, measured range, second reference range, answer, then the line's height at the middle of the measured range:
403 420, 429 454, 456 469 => -1.3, 29.5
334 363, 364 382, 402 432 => 7.6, 28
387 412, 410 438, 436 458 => -0.1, 31.1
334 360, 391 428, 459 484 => -4.8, 28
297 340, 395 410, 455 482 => -1.0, 30.1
